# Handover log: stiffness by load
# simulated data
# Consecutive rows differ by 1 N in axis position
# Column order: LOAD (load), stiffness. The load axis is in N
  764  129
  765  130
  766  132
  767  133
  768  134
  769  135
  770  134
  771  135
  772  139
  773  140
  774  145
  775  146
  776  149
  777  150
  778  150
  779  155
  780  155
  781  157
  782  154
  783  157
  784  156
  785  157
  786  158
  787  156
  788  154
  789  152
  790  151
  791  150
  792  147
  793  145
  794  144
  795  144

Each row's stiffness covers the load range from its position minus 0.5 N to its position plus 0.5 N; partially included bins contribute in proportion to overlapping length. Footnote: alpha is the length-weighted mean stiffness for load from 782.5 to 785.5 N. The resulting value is 157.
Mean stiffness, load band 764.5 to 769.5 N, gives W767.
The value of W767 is 133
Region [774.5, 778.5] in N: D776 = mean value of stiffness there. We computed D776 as 149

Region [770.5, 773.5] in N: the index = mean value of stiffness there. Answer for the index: 138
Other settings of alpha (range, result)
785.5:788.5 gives 156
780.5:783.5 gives 156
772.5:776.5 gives 145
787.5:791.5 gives 152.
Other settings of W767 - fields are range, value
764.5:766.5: 131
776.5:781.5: 153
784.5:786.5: 158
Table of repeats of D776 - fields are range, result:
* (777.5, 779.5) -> 152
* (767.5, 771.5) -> 134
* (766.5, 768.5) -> 134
